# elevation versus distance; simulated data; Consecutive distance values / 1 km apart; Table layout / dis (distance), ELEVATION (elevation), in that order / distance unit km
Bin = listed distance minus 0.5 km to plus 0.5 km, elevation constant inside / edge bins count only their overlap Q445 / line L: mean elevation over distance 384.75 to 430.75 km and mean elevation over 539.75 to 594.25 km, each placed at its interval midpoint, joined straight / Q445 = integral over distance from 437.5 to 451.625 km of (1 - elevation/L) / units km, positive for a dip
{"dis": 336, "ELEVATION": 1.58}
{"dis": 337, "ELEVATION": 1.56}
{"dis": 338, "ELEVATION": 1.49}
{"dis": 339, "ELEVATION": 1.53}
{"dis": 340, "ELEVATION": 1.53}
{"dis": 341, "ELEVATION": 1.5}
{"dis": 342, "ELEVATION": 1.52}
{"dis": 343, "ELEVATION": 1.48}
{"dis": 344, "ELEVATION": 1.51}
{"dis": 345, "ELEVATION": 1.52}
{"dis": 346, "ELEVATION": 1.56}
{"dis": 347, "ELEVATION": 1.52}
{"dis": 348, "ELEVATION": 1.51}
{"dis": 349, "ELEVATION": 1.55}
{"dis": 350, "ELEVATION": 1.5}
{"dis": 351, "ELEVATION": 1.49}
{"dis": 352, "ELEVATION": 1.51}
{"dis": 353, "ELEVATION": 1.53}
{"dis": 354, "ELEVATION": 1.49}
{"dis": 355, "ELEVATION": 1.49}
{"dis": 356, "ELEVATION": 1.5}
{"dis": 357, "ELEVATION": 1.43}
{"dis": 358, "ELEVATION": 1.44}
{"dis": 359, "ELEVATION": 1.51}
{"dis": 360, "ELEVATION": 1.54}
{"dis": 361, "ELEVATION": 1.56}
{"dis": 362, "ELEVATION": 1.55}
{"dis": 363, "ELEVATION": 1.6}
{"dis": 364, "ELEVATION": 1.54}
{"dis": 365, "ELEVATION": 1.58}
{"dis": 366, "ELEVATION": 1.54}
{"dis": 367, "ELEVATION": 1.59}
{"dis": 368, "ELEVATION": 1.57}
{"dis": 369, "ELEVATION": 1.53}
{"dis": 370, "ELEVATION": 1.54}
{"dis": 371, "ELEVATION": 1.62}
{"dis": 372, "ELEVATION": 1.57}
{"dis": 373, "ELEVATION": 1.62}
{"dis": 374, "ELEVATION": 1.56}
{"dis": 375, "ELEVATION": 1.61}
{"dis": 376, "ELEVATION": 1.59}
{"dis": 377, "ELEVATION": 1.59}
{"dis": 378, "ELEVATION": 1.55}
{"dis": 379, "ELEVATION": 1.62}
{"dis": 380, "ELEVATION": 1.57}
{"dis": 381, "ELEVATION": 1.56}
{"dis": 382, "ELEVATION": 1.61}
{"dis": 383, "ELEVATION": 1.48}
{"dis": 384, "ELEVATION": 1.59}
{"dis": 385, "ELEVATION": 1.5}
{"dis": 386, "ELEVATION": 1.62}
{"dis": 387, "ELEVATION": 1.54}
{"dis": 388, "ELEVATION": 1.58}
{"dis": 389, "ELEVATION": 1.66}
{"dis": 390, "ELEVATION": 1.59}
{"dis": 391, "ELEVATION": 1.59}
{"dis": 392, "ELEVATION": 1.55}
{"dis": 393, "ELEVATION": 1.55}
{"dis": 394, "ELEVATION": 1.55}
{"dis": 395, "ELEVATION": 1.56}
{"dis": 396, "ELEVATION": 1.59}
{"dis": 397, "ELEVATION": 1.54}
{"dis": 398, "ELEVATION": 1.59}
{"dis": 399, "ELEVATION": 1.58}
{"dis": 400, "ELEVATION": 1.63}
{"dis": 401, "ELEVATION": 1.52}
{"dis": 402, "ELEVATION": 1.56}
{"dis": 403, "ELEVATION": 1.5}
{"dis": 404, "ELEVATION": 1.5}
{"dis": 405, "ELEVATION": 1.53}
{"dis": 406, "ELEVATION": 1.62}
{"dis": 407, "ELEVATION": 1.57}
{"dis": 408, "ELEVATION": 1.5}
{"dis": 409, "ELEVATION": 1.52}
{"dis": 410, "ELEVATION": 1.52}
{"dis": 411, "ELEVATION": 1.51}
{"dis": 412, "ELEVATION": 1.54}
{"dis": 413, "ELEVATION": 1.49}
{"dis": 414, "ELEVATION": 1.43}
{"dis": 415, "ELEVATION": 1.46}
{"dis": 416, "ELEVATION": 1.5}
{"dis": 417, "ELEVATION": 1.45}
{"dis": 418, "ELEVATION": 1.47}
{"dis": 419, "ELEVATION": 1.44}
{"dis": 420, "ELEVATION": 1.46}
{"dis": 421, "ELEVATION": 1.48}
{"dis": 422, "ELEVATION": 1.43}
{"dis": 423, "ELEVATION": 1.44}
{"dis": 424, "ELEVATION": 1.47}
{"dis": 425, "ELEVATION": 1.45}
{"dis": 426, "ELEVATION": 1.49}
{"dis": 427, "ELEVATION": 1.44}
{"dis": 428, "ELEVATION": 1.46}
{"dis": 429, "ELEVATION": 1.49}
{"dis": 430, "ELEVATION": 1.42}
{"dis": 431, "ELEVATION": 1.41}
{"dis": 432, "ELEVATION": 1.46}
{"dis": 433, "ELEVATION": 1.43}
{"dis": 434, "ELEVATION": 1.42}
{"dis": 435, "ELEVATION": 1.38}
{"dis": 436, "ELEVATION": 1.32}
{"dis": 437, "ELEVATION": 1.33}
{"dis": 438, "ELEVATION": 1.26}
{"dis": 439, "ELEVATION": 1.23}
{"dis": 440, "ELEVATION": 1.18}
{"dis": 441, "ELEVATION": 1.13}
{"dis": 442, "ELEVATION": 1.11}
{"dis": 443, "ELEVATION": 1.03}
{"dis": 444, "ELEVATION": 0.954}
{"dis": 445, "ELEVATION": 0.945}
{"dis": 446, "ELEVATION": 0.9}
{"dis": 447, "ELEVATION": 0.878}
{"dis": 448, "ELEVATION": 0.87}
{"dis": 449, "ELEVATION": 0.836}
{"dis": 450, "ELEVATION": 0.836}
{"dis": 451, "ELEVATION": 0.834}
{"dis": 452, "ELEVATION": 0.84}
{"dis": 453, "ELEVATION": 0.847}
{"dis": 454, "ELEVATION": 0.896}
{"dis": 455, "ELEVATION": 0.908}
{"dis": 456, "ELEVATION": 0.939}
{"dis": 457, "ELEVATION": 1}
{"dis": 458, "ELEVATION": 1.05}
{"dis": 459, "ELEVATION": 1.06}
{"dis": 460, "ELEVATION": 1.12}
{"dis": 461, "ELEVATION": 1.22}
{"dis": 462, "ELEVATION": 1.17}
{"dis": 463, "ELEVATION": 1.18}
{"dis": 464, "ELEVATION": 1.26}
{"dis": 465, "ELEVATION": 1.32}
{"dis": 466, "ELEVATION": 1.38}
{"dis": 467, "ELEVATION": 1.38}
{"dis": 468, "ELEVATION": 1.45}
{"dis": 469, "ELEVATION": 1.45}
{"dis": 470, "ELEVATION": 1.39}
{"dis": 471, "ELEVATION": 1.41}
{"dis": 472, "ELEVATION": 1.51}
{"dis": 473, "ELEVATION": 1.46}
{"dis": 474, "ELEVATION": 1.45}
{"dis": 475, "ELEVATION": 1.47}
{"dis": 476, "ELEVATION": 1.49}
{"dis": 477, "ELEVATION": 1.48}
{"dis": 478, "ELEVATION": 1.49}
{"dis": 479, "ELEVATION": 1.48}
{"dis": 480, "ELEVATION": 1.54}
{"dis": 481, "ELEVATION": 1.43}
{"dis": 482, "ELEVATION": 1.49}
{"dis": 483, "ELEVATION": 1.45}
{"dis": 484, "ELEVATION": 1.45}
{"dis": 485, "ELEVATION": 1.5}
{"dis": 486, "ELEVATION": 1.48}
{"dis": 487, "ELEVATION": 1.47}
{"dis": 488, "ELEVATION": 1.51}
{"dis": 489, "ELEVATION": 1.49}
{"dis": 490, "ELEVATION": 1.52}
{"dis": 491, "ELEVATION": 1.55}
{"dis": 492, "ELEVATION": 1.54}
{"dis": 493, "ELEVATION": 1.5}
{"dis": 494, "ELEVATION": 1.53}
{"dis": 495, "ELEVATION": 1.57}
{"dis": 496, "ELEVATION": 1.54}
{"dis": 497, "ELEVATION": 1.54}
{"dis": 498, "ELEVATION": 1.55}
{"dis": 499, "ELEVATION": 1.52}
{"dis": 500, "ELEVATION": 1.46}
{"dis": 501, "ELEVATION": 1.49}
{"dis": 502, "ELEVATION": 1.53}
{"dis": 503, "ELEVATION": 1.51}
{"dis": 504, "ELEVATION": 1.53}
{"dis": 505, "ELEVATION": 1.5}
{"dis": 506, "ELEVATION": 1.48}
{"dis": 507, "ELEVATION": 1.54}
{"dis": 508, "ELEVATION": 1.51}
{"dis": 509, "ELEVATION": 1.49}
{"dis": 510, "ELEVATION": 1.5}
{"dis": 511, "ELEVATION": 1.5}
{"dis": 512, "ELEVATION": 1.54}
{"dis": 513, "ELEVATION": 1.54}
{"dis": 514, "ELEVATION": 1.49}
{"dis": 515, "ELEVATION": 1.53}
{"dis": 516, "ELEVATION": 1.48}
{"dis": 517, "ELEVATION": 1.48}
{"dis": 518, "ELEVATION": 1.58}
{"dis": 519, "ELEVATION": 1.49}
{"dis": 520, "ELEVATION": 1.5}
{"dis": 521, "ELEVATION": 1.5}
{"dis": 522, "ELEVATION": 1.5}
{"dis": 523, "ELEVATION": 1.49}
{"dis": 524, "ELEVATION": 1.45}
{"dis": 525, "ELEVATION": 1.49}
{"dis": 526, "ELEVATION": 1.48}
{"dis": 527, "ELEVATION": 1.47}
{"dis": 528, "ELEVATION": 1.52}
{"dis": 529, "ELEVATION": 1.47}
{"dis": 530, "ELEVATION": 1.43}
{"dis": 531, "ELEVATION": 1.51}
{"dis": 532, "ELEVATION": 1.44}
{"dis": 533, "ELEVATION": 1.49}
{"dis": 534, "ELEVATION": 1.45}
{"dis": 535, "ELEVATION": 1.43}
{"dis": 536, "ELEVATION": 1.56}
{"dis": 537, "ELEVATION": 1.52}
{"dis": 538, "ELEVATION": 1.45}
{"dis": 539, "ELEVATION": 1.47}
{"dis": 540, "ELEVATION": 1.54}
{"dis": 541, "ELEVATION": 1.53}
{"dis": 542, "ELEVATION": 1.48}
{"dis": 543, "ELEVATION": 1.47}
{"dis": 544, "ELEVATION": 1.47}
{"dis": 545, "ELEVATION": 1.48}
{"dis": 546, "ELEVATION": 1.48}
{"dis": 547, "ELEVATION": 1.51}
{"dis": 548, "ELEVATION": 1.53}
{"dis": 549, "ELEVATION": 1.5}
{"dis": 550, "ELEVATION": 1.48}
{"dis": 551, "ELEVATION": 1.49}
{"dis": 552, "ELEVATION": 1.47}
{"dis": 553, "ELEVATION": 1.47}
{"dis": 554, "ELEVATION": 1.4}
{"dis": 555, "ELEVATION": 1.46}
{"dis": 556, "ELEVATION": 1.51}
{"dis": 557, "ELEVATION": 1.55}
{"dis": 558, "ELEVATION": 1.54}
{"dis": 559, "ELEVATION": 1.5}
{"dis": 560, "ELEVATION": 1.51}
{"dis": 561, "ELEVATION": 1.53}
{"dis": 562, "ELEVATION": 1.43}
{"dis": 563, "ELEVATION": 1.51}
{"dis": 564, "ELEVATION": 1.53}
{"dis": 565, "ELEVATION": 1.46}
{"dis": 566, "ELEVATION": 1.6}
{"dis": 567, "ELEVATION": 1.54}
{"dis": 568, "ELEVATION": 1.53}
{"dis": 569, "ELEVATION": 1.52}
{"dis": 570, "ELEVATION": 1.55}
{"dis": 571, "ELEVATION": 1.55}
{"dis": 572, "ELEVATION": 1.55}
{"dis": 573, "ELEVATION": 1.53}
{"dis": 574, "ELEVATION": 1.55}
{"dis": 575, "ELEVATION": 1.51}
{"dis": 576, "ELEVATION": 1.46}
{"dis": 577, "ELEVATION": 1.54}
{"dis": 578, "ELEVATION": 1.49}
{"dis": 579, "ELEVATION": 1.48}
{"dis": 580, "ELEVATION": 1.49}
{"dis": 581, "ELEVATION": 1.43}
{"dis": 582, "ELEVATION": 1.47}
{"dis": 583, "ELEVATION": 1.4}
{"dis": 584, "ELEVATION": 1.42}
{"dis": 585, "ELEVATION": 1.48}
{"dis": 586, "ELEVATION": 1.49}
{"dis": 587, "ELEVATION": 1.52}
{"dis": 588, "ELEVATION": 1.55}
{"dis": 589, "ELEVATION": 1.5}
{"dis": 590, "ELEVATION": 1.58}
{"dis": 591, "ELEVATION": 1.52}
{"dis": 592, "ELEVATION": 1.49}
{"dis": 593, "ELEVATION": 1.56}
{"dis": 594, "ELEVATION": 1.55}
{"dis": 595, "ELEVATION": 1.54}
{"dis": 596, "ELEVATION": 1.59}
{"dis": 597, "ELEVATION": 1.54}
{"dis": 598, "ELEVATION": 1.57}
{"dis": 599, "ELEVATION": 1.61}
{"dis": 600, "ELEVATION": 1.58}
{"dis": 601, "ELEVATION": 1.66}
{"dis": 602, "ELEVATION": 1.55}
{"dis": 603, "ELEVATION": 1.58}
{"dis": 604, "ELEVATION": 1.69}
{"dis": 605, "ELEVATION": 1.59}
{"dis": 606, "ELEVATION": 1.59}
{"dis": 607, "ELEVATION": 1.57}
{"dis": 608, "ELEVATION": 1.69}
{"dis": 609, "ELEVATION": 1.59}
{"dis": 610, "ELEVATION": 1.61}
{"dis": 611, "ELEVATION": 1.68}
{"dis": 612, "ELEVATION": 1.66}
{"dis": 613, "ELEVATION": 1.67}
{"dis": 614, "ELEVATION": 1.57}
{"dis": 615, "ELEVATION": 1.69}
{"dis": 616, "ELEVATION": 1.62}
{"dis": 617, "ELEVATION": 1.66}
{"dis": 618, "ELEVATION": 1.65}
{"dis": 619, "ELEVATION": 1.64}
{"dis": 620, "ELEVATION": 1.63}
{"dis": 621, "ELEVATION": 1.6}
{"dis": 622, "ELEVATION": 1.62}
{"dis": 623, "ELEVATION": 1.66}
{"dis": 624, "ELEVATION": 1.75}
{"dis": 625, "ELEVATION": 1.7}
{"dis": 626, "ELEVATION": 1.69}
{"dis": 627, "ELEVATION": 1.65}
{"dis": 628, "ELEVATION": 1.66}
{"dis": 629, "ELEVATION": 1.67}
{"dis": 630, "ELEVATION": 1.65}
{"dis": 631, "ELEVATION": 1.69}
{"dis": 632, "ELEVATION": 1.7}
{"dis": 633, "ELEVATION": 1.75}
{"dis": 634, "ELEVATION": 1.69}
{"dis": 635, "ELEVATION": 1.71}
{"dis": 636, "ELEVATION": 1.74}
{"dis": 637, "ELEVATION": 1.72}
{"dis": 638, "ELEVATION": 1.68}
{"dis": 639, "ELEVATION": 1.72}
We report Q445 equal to 4.8 km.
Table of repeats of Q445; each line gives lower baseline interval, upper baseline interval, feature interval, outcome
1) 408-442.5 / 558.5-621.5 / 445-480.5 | 6.3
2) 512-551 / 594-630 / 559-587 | 1.1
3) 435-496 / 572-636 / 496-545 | -3.6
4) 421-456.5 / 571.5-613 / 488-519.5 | -4.2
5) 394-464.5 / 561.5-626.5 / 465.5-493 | -1.7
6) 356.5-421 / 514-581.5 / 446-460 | 5.6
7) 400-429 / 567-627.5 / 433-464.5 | 9.2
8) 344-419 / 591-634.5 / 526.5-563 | 2.6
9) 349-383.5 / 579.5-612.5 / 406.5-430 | 1.1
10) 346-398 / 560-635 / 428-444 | 2.7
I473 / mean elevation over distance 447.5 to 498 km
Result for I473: 1.31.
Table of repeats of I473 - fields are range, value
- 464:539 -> 1.49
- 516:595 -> 1.5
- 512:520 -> 1.51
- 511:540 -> 1.49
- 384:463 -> 1.34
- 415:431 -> 1.46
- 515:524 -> 1.5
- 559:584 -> 1.5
